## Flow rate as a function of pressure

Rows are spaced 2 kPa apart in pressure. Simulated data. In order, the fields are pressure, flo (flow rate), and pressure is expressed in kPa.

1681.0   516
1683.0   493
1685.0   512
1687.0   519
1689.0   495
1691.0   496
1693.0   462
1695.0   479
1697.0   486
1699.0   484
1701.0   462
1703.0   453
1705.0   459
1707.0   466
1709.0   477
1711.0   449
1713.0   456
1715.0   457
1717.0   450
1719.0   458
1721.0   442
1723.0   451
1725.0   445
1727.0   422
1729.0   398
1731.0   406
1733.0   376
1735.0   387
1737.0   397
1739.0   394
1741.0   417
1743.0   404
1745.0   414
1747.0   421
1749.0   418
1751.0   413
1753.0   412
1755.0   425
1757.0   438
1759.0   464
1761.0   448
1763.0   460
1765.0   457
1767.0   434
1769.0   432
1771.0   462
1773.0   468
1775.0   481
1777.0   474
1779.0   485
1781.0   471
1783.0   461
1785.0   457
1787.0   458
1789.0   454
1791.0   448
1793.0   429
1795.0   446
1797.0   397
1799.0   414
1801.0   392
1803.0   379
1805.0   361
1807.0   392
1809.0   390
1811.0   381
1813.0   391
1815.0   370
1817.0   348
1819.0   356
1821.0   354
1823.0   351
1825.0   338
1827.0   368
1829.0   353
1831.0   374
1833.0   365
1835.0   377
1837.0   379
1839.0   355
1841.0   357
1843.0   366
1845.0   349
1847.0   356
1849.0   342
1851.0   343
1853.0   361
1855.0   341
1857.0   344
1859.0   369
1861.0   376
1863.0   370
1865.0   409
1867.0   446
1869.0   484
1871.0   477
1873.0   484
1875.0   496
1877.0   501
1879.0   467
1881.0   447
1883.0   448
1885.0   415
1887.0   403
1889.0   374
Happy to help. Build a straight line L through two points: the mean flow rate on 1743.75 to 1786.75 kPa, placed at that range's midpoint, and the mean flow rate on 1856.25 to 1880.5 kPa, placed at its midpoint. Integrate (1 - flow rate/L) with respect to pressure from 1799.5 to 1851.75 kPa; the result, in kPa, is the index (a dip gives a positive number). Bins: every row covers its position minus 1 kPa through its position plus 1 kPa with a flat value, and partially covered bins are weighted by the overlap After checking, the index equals 8.9 kPa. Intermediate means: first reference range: 447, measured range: 365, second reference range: 436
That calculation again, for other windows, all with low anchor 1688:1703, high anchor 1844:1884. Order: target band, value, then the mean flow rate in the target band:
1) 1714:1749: 3.35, 420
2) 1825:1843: 2.48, 364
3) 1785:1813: 1.62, 412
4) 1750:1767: 0.52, 439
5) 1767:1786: -0.77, 464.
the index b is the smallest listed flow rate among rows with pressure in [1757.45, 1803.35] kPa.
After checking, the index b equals 379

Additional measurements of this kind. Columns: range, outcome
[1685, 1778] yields 376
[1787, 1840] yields 338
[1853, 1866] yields 341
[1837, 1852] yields 342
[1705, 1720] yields 449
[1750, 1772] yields 412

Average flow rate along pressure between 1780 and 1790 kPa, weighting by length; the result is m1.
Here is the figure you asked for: 460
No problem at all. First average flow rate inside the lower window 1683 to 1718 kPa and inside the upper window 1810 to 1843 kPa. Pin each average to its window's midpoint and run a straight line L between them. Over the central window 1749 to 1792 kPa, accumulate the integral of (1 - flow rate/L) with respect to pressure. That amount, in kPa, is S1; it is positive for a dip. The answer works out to -4.1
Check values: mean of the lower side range 475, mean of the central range 452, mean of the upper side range 364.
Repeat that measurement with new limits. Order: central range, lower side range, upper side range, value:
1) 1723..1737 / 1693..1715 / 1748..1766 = 1.4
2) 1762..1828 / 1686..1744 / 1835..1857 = -4.3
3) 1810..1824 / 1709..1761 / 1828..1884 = 1.5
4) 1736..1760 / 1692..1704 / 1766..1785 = 2.5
